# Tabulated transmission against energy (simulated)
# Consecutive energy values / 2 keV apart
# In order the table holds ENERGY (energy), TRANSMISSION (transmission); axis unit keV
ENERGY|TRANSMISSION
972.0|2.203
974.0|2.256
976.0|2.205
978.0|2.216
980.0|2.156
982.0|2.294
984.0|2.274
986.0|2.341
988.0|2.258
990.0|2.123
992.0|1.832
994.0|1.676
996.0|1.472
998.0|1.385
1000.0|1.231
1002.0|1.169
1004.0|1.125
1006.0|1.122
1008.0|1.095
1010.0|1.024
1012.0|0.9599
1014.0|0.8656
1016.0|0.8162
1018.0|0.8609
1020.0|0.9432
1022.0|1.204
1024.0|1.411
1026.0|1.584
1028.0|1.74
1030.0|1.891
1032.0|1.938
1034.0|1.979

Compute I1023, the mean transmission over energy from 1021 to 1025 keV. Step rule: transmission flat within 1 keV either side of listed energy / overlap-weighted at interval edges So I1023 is 1.31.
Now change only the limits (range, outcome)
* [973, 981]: 2.21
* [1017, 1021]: 0.902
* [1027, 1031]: 1.82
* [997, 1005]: 1.23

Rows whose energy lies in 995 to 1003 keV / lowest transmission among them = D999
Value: 1.169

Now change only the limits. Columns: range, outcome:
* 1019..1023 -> 0.9432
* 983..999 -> 1.385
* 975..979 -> 2.205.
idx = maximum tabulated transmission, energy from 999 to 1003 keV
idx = 1.231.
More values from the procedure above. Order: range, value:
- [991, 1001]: 1.832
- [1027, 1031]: 1.891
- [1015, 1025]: 1.411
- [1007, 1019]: 1.095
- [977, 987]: 2.341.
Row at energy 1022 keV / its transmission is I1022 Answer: 1.204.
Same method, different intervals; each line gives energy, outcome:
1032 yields 1.938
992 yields 1.832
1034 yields 1.979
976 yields 2.205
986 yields 2.341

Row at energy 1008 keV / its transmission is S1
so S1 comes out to 1.095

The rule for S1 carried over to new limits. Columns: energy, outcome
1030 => 1.891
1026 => 1.584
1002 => 1.169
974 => 2.256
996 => 1.472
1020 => 0.9432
